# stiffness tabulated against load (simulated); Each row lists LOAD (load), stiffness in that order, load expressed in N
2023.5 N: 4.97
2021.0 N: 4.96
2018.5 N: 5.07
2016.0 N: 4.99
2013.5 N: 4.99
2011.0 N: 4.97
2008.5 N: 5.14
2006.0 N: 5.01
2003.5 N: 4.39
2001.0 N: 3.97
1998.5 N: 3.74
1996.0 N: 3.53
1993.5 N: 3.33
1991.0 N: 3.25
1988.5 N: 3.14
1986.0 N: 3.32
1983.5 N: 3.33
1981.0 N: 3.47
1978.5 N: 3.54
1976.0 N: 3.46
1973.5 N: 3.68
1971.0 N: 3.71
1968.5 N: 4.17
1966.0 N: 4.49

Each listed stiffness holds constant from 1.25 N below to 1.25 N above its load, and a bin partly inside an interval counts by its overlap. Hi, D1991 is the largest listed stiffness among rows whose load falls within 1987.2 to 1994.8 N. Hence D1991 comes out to 3.33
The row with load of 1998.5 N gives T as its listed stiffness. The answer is 3.74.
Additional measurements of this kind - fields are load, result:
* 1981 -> 3.47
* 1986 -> 3.32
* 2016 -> 4.99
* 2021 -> 4.96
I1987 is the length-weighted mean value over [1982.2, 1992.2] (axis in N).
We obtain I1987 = 3.26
